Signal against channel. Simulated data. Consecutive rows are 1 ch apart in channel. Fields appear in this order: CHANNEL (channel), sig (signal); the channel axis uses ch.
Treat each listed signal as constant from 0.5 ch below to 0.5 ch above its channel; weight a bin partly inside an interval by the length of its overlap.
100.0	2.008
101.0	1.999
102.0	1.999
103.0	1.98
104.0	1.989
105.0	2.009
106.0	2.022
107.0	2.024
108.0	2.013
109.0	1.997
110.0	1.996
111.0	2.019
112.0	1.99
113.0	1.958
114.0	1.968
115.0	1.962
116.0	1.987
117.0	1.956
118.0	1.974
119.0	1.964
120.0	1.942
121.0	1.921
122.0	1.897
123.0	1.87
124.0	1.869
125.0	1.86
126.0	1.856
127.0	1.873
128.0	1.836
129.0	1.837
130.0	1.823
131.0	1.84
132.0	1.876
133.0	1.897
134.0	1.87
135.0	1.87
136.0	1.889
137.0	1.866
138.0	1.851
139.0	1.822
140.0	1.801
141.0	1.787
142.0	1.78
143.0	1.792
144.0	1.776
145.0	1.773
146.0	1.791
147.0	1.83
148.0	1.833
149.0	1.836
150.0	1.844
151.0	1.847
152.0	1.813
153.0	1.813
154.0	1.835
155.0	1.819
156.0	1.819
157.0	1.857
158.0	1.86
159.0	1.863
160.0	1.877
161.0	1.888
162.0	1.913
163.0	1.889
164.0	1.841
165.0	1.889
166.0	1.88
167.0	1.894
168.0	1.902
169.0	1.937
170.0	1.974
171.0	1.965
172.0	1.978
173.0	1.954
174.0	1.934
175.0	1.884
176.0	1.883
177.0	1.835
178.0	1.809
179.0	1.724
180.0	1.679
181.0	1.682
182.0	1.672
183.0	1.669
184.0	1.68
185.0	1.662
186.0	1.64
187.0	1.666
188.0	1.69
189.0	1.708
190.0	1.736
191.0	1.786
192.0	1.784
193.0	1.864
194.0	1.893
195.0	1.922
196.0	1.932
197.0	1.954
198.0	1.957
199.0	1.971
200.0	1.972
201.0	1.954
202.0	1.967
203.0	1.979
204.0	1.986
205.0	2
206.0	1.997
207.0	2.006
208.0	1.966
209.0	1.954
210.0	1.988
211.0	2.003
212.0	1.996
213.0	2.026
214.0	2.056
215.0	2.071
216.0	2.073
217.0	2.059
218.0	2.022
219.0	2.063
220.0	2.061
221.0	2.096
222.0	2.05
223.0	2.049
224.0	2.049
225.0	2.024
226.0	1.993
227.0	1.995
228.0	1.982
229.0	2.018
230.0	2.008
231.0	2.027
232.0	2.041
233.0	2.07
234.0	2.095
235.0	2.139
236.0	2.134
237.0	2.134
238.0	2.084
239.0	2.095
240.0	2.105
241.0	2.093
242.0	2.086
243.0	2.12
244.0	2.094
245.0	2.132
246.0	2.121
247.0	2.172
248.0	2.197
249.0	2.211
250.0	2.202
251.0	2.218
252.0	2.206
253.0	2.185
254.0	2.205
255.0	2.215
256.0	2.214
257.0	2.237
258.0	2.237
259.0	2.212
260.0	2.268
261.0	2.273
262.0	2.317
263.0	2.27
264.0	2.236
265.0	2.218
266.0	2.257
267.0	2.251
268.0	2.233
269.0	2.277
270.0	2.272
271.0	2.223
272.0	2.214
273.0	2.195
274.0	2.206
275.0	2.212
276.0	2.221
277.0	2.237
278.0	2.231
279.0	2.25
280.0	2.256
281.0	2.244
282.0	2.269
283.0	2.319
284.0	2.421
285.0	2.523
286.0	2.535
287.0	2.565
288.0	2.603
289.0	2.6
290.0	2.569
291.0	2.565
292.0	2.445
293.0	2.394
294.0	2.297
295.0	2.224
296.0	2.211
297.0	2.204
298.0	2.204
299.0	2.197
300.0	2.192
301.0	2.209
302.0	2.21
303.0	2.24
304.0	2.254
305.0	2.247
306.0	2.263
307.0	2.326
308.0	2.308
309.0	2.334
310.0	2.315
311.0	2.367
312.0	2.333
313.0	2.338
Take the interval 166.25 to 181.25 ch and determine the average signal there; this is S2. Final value 1.87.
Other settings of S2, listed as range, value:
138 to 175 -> 1.86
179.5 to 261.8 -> 2.01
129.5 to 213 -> 1.86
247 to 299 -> 2.29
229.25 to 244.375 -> 2.09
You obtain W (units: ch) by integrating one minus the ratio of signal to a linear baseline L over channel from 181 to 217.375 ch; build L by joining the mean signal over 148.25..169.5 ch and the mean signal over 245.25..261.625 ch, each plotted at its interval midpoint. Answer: 2.2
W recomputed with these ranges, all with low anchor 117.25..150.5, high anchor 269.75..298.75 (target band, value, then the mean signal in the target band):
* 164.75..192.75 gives 2.70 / 1.8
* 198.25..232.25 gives 1.60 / 2.01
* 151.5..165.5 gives 0.56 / 1.86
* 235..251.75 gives 0.50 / 2.14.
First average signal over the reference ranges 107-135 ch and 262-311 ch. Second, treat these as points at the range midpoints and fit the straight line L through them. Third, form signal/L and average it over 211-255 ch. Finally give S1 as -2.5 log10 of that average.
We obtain 0.05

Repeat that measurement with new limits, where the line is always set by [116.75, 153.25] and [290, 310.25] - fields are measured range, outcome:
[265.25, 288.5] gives -0.04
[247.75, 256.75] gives -0.02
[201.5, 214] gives 0.03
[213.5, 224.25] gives 0.01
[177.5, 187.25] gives 0.17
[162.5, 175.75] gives 0.02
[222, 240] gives 0.03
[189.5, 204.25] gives 0.06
